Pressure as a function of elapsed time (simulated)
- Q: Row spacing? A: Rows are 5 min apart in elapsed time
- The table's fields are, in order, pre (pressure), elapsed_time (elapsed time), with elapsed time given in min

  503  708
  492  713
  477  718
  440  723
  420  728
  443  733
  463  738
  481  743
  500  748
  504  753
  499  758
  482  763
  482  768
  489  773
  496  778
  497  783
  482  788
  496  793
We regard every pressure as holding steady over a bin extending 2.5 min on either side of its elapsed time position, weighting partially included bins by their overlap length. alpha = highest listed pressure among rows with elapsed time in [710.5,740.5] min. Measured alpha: 492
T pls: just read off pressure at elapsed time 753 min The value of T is 504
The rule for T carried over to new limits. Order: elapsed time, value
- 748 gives 500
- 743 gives 481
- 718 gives 477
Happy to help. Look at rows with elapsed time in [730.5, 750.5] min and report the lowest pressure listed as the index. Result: 443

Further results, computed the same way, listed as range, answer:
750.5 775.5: 482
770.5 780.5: 489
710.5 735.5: 420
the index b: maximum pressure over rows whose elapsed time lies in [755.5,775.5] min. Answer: 499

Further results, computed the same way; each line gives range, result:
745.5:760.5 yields 504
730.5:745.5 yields 481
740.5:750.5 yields 500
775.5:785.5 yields 497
